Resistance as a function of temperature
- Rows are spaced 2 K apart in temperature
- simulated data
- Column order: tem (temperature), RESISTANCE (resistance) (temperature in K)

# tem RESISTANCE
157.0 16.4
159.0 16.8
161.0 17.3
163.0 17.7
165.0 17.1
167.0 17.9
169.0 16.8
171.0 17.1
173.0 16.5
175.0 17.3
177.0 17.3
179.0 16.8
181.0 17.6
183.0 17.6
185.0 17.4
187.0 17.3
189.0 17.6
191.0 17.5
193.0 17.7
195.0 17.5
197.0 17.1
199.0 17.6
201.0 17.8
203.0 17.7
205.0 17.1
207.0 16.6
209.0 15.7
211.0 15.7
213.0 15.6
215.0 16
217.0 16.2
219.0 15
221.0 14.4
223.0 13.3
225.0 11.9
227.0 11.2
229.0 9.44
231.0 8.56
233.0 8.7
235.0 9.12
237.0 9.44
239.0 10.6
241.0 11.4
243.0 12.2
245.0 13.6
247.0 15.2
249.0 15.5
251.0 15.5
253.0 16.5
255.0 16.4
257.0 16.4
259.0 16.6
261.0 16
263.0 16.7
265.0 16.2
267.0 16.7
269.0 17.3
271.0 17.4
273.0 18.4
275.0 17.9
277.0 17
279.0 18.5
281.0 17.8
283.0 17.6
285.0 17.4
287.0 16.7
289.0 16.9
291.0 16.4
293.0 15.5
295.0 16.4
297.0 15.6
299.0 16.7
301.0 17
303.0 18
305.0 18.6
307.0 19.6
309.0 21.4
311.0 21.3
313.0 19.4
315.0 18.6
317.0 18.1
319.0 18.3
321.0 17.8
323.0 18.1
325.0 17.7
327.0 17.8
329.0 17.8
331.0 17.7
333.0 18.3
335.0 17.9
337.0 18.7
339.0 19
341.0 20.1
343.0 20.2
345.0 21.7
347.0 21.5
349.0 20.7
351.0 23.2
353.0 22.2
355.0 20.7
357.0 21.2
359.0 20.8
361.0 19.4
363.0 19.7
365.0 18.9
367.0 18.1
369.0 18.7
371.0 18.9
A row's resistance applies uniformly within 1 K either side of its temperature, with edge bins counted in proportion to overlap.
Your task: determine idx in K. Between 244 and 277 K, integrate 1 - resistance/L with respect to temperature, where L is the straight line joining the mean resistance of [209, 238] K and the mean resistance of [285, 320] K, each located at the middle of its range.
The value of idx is -2.9 K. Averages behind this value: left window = 12.6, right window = 17.9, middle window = 16.4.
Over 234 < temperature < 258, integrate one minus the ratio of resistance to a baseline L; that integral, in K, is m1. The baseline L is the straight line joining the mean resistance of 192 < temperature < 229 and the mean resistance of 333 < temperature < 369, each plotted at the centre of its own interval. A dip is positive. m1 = 4.7 K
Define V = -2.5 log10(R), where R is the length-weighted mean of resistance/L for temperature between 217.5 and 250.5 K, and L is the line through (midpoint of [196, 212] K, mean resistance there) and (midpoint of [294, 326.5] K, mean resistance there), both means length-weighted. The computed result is 0.40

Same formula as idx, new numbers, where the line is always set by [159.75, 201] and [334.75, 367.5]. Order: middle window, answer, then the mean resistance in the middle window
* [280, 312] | 2.8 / 17.7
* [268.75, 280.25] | 0.7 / 17.8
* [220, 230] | 3.3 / 12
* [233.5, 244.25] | 4.6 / 10.5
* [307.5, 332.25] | 1.4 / 18.7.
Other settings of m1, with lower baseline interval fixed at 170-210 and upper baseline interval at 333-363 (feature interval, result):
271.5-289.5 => 1.39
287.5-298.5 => 1.77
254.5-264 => 1.13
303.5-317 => 0.03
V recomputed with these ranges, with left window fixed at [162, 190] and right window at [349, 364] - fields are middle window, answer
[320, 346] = 0.103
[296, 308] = 0.134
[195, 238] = 0.270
